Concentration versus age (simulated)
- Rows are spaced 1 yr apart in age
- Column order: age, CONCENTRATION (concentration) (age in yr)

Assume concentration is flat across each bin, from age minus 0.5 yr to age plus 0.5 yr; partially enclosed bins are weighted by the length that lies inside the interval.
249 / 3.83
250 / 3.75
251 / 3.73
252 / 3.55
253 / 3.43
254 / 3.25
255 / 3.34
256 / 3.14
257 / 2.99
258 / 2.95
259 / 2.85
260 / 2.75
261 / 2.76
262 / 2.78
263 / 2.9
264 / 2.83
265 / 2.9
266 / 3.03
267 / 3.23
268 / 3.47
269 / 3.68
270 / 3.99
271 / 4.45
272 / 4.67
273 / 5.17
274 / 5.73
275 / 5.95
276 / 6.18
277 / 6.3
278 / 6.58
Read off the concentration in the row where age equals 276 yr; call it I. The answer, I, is 6.18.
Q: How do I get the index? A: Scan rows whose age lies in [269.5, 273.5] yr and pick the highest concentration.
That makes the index 5.17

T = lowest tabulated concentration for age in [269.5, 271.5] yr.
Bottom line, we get 3.99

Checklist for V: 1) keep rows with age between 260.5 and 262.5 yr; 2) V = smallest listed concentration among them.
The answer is 2.76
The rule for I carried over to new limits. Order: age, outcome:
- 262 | 2.78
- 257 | 2.99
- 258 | 2.95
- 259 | 2.85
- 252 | 3.55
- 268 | 3.47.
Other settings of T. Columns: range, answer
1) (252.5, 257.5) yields 2.99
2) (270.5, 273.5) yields 4.45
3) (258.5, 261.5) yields 2.75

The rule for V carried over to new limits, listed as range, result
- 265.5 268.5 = 3.03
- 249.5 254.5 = 3.25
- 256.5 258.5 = 2.95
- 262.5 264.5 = 2.83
